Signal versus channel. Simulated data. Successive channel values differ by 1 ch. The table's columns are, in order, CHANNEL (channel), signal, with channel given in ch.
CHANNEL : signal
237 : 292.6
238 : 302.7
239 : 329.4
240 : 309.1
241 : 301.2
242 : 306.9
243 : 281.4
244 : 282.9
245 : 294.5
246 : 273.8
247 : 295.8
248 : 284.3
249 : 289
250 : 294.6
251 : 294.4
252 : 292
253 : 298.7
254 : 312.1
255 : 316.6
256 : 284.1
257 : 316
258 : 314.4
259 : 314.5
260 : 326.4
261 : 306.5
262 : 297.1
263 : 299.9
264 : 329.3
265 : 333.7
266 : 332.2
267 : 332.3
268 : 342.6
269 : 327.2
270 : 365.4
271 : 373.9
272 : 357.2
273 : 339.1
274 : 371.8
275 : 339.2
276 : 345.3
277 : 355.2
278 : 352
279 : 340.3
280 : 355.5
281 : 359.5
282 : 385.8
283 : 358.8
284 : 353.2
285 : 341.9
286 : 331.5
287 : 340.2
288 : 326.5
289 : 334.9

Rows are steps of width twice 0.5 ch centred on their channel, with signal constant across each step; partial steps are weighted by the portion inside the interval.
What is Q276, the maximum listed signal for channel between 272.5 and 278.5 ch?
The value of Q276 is 371.8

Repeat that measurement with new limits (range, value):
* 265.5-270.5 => 365.4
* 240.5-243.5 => 306.9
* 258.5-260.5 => 326.4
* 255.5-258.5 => 316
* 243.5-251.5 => 295.8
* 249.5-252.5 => 294.6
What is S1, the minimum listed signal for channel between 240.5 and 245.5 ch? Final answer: 281.4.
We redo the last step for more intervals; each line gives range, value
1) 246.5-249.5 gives 284.3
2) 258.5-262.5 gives 297.1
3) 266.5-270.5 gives 327.2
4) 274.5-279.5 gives 339.2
